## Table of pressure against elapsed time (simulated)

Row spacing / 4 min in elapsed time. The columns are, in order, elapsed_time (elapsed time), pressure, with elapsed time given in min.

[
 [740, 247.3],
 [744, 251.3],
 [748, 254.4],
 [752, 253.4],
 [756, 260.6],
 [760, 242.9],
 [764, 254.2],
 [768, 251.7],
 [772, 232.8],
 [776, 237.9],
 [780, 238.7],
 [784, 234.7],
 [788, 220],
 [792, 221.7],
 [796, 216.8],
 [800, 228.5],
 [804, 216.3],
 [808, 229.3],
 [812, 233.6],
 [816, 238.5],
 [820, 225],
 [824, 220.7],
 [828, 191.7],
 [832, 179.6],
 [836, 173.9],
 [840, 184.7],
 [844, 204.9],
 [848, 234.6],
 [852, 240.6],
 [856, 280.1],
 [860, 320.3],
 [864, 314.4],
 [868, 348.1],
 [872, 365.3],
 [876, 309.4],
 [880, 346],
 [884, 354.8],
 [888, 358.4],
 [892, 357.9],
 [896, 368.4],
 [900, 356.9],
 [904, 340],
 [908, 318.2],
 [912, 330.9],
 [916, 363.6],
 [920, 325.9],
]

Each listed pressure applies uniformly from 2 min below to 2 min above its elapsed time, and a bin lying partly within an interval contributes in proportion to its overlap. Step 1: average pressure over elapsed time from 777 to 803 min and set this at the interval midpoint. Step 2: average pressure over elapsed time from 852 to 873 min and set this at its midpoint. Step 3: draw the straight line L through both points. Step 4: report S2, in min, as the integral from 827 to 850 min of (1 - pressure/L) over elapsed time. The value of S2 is 7.35 min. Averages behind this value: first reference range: 227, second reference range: 316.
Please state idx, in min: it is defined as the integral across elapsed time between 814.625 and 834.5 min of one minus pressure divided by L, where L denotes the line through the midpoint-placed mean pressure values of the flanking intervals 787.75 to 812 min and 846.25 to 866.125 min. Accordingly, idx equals 3.0 min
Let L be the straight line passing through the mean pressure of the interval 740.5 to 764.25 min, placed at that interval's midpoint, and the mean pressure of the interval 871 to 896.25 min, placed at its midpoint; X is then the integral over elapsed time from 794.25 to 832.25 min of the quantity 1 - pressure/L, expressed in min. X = 9.9 min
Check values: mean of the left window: 252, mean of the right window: 350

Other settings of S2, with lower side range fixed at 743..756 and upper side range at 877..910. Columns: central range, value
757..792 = 4.09 min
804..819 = 3.26 min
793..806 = 3.01 min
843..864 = 3.84 min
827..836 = 3.67 min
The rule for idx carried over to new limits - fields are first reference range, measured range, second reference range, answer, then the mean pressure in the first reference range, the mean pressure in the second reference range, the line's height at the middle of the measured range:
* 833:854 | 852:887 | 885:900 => -4.7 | 206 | 360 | 288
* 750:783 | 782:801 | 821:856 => 0.7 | 246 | 209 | 233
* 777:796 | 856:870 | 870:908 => -0.1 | 228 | 349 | 318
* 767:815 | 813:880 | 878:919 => 9.0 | 230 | 349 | 291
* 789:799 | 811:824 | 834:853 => -1.0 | 220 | 206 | 213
